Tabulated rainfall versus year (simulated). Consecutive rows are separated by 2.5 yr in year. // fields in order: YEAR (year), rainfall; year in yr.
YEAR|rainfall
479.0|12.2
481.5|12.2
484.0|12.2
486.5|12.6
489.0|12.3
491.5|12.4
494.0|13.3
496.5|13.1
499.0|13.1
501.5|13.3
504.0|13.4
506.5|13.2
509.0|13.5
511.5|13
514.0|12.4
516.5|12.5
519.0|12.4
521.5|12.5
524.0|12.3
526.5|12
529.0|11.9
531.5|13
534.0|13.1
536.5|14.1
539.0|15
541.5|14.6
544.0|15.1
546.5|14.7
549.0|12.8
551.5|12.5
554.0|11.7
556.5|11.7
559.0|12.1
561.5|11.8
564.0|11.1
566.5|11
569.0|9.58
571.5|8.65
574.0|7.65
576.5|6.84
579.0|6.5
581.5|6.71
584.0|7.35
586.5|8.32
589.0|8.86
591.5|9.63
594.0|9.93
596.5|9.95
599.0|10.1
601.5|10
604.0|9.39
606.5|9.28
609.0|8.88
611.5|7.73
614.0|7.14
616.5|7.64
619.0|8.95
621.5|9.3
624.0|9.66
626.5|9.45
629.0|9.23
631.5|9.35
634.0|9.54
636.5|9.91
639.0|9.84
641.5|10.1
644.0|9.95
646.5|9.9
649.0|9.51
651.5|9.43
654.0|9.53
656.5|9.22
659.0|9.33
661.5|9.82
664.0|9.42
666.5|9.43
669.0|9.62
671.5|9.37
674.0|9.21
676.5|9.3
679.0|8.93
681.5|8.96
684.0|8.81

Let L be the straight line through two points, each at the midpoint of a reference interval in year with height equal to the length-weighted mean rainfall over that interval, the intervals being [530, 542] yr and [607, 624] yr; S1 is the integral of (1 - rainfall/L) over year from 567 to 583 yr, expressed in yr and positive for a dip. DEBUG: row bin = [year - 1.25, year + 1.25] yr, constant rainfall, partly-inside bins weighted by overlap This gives 4.89 yr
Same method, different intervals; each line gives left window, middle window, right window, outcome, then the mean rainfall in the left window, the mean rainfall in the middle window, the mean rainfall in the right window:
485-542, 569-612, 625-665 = 9.2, 13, 8.62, 9.6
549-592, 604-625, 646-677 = 2.1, 9.62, 8.61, 9.46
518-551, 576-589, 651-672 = 5.0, 13.3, 7.33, 9.47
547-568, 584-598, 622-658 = 2.3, 11.9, 9.17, 9.61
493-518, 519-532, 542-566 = 0.6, 13.1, 12.3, 12.6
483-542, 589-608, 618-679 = 1.9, 12.9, 9.68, 9.51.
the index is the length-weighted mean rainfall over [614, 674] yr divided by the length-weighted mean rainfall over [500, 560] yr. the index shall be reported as 0.72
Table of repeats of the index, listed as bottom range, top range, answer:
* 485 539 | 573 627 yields 0.67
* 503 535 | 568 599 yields 0.66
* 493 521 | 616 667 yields 0.73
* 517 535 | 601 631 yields 0.71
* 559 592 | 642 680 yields 1.07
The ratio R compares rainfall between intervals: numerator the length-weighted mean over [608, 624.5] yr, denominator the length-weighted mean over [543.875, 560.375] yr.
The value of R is 0.66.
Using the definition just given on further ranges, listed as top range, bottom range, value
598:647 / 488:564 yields 0.72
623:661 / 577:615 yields 1.11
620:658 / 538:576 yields 0.81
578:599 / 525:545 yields 0.63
